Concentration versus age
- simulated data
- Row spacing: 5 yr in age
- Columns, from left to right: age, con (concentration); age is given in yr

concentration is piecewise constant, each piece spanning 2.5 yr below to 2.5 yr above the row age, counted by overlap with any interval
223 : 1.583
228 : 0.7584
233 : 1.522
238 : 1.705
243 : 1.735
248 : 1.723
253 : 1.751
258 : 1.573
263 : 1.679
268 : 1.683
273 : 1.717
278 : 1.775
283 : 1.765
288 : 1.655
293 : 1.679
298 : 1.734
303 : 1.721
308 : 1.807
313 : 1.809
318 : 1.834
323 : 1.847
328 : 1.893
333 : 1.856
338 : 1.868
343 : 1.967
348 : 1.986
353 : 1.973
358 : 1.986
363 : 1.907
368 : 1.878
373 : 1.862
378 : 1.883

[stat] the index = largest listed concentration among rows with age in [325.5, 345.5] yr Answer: 1.967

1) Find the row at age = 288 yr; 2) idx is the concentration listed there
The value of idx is 1.655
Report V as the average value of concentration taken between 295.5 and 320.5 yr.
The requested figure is 1.78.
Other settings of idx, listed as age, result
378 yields 1.883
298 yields 1.734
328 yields 1.893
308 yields 1.807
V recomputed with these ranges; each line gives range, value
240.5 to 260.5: 1.7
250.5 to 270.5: 1.67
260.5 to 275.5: 1.69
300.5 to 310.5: 1.76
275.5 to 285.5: 1.77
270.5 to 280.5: 1.75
